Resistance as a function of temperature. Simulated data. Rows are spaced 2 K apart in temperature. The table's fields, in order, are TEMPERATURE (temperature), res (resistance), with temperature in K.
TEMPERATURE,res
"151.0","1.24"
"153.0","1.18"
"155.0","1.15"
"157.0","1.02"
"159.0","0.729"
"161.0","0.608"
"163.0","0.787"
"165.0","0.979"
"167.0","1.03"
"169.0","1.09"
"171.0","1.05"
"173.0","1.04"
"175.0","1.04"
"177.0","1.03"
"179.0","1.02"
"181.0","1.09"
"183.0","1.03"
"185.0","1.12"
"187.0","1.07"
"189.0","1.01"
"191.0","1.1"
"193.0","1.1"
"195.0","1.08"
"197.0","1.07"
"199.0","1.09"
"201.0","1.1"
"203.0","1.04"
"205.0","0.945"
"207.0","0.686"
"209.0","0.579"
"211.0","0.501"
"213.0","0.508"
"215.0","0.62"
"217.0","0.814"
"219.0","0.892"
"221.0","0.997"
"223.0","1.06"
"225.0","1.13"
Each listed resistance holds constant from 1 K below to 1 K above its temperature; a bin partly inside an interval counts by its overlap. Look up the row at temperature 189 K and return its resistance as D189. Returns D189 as 1.01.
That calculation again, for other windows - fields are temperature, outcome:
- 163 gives 0.787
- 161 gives 0.608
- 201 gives 1.1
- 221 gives 0.997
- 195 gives 1.08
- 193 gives 1.1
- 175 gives 1.04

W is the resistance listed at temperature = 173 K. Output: 1.04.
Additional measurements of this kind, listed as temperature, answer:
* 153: 1.18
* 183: 1.03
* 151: 1.24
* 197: 1.07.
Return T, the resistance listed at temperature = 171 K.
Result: 1.05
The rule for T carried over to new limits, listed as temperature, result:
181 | 1.09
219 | 0.892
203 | 1.04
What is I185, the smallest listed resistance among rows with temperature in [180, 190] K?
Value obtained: 1.01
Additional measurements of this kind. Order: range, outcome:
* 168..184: 1.02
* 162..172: 0.787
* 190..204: 1.04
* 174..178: 1.03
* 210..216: 0.501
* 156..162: 0.608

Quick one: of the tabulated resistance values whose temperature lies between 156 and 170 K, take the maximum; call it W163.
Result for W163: 1.09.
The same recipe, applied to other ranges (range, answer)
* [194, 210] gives 1.1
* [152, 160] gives 1.18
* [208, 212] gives 0.579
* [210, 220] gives 0.892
